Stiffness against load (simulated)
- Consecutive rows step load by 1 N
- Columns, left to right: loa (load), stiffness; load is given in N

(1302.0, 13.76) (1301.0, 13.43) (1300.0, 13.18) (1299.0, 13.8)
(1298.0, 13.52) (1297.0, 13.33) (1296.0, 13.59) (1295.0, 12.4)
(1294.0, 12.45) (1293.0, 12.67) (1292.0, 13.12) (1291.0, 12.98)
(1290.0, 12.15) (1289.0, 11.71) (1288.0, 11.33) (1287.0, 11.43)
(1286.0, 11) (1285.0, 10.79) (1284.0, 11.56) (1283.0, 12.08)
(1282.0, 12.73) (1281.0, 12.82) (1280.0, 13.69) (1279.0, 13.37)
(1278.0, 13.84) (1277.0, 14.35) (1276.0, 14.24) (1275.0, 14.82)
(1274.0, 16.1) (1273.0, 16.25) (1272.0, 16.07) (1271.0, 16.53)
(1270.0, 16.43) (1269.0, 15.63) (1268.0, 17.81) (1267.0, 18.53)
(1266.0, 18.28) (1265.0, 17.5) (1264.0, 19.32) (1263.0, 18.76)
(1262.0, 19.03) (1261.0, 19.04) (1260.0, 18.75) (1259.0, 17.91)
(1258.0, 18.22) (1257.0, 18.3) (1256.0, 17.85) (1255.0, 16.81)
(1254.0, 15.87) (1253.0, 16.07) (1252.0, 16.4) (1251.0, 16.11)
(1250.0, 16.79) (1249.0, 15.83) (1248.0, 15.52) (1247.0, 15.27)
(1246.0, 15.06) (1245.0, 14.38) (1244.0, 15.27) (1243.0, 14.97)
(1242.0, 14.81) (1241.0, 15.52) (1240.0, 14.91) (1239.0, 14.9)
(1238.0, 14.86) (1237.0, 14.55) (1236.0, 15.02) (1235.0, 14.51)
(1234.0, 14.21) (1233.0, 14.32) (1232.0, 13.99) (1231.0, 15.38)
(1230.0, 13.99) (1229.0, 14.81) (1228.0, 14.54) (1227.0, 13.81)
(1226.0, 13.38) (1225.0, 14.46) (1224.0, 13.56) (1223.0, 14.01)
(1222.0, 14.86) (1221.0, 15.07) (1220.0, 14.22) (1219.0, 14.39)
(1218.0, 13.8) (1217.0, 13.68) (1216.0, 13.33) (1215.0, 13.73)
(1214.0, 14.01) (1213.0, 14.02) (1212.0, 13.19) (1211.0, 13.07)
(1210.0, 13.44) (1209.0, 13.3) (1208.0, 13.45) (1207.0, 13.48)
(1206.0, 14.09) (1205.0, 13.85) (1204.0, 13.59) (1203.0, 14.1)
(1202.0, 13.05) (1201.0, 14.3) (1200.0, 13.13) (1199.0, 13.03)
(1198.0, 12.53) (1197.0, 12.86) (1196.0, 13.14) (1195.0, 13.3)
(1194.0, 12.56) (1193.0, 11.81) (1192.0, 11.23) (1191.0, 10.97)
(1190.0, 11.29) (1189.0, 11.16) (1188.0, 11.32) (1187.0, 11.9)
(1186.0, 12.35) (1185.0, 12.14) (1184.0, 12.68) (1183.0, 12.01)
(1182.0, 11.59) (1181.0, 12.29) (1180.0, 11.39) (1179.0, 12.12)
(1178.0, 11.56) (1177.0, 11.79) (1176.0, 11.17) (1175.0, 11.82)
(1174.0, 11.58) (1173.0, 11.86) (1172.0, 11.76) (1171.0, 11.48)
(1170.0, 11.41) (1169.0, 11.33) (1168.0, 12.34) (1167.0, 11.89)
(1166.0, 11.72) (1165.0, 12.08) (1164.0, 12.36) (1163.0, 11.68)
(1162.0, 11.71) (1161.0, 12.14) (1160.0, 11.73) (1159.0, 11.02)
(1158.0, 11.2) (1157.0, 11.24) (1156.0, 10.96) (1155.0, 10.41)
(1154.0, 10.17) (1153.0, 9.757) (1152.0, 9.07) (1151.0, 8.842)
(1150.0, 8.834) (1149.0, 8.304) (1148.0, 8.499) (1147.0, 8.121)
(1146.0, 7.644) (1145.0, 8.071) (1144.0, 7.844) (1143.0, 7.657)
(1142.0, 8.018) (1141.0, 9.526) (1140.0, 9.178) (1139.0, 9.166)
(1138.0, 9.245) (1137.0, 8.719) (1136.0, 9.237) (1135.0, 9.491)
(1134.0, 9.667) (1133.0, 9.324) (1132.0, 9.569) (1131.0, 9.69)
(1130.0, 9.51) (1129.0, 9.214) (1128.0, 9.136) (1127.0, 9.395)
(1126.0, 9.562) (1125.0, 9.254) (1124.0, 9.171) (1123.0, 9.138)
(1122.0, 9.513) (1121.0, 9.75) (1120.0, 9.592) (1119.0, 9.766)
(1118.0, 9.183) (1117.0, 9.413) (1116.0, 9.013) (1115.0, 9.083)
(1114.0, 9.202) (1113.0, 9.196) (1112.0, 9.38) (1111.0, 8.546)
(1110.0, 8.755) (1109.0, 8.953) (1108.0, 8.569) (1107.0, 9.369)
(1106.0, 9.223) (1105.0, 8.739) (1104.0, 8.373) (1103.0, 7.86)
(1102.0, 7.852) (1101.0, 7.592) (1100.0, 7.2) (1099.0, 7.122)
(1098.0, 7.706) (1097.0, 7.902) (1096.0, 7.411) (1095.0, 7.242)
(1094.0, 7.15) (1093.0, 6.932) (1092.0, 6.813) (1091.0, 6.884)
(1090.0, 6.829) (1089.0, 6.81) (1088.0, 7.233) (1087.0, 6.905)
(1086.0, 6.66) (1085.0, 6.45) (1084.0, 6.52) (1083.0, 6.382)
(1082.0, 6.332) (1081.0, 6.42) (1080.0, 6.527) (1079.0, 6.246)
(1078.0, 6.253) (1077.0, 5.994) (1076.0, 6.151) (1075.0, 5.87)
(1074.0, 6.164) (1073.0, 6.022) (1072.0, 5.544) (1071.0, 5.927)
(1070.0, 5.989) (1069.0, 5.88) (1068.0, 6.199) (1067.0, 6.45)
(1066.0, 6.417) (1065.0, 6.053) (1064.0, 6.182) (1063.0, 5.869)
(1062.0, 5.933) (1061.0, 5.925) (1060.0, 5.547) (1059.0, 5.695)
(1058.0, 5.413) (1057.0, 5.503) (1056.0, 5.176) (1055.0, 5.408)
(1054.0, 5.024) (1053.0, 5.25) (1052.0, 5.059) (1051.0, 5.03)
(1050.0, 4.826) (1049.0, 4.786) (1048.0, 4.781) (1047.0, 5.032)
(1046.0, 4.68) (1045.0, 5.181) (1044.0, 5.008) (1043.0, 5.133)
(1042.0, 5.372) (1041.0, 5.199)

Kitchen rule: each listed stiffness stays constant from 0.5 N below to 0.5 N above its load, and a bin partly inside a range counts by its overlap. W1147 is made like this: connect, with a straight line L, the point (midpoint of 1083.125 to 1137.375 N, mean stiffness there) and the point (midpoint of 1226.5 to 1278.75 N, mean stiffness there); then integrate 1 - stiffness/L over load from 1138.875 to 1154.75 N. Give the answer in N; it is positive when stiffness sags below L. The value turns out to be 2.6 N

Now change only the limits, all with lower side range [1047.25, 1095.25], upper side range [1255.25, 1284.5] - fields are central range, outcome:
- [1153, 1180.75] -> -1.51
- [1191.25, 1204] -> -0.40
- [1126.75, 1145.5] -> 0.62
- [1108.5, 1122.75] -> -1.58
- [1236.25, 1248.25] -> -0.16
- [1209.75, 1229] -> -0.47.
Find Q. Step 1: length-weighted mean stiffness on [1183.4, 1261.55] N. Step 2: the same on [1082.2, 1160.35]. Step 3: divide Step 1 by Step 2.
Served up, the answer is 1.6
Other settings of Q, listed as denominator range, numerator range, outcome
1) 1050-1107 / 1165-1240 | 2.01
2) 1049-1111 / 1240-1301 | 2.27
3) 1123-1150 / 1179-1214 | 1.42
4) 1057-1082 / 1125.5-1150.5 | 1.48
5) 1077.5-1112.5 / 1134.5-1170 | 1.34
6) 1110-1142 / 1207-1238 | 1.52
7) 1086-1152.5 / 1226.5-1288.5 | 1.80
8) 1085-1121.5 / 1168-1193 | 1.43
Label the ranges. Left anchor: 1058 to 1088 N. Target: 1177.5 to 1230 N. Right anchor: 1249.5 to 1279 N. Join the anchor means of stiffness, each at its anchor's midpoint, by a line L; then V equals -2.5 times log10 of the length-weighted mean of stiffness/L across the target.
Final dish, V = 0.03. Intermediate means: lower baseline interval 6.16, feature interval 13.1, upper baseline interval 16.9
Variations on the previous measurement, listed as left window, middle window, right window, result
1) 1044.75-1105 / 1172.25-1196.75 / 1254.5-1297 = -0.08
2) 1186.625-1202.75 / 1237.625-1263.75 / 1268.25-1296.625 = -0.25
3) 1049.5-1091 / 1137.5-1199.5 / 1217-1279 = 0.04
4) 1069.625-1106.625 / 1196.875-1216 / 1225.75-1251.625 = -0.03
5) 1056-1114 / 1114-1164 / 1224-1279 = 0.03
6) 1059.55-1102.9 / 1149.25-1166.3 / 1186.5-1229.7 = -0.02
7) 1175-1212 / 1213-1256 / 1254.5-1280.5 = 0.01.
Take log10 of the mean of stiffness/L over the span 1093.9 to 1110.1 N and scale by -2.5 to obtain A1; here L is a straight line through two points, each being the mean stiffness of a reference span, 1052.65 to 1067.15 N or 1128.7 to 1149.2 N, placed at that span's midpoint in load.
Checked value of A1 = -0.09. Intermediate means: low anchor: 5.71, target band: 8.07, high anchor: 8.85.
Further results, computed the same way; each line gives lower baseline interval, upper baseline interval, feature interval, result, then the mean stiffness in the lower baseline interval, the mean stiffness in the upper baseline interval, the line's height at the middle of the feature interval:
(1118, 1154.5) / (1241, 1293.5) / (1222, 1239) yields -0.06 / 9.07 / 15.3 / 13.6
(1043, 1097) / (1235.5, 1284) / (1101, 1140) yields -0.06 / 6.01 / 15.9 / 8.65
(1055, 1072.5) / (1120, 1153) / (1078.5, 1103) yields 0.01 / 5.85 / 9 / 7.02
